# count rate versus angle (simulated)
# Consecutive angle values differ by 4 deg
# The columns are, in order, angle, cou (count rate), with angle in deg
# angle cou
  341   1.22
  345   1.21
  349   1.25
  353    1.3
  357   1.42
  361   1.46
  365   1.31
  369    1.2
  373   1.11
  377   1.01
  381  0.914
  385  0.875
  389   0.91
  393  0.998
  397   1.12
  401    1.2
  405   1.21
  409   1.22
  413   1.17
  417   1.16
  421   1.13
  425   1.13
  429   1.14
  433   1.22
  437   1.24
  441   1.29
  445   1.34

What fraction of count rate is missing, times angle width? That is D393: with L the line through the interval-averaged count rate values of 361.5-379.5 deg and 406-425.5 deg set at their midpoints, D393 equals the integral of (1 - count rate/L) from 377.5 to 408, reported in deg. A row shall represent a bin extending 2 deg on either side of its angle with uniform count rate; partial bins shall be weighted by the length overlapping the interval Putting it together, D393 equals 3.5 deg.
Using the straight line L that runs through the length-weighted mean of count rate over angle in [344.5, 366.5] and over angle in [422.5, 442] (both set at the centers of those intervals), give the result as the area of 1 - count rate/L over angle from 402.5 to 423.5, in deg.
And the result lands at 0.9 deg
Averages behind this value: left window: 1.33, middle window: 1.18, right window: 1.2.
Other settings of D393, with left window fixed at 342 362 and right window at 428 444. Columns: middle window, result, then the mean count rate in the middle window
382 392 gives 2.94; 0.905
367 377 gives 1.32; 1.13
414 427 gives 1.12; 1.14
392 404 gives 1.39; 1.12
